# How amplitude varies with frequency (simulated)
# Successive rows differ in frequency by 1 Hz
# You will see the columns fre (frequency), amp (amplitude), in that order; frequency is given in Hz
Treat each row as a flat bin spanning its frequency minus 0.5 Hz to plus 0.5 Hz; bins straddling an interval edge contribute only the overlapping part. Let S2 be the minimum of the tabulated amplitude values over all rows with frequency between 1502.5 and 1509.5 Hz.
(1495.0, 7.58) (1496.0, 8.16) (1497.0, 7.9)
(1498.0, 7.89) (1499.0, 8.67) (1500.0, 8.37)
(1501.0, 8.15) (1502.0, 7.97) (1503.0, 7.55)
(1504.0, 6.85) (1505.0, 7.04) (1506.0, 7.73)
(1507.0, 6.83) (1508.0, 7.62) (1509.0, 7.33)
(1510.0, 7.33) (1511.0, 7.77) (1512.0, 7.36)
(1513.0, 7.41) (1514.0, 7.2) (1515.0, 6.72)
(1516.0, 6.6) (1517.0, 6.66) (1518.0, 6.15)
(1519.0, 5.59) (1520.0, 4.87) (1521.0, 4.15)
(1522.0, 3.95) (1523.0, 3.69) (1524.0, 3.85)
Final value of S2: 6.83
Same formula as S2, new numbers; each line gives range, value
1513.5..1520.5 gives 4.87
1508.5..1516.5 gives 6.6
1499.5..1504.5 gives 6.85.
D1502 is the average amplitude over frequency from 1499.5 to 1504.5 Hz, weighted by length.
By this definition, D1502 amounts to 7.78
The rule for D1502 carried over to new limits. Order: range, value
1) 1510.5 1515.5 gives 7.29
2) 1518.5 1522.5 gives 4.64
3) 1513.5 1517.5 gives 6.79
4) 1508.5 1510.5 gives 7.33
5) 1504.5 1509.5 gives 7.31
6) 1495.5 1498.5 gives 7.98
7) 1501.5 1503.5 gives 7.76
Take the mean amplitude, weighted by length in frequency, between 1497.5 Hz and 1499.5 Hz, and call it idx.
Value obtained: 8.28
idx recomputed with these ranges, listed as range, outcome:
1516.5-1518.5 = 6.41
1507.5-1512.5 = 7.48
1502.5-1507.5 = 7.2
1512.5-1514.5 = 7.3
